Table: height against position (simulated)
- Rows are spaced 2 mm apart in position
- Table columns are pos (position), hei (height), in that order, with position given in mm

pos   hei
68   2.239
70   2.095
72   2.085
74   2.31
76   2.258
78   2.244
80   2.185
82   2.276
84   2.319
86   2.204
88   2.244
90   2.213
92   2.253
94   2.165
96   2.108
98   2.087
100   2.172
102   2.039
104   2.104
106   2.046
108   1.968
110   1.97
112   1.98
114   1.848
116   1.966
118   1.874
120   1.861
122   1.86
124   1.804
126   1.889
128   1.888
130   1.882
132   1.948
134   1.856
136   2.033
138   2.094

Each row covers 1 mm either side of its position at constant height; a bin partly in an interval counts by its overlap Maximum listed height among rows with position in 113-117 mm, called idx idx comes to 1.966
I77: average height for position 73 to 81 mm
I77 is 2.25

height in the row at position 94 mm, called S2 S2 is 2.165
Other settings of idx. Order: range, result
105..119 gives 2.046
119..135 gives 1.948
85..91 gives 2.244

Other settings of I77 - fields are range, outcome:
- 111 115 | 1.91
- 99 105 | 2.1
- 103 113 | 2.01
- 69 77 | 2.19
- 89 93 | 2.23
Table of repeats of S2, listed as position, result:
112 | 1.98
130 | 1.882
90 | 2.213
